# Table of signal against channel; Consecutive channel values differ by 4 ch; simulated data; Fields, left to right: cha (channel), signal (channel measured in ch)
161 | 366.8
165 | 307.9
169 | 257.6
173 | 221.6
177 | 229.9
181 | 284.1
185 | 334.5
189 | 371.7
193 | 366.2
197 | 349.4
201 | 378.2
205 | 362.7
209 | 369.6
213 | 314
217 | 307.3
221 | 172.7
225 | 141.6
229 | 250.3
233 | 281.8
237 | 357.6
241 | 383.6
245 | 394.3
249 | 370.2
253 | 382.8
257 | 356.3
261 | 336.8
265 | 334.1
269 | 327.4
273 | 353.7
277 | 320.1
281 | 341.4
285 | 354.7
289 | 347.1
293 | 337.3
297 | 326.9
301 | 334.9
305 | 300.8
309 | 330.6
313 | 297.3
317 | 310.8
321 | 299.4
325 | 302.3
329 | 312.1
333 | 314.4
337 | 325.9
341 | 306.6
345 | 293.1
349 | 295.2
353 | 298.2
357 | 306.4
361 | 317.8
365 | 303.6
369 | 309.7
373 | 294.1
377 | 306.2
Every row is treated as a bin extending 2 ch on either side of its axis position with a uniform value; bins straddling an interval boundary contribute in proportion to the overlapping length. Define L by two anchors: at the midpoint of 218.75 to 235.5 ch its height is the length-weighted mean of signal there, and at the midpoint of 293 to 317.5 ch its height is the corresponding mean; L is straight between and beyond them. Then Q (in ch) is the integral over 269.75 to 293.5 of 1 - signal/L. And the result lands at -4.4 ch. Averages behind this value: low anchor 217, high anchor 319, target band 342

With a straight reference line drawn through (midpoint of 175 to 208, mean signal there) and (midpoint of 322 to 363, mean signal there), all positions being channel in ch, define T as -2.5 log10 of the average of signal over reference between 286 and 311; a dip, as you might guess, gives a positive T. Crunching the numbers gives -0.05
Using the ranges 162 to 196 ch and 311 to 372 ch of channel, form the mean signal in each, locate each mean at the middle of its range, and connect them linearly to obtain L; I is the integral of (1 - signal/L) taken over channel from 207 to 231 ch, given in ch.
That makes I 3.4 ch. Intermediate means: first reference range 300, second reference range 306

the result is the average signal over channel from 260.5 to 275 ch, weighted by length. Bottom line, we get 338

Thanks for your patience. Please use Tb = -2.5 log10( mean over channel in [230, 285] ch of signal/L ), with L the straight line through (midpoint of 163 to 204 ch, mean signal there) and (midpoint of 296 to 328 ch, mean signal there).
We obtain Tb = -0.12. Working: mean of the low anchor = 311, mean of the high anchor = 312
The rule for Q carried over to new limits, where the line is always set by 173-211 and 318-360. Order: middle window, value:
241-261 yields -3.2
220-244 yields 3.8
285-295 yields -1.0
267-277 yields -0.6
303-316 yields 0.1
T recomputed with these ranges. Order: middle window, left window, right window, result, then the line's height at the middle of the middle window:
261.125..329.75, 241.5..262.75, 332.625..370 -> 0.053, 342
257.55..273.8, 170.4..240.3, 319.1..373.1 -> -0.120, 303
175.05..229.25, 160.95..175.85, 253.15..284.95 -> -0.029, 297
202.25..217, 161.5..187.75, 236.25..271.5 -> -0.096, 316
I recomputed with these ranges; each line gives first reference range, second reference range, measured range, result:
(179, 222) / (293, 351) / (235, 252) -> -2.73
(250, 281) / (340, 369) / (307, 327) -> 0.80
